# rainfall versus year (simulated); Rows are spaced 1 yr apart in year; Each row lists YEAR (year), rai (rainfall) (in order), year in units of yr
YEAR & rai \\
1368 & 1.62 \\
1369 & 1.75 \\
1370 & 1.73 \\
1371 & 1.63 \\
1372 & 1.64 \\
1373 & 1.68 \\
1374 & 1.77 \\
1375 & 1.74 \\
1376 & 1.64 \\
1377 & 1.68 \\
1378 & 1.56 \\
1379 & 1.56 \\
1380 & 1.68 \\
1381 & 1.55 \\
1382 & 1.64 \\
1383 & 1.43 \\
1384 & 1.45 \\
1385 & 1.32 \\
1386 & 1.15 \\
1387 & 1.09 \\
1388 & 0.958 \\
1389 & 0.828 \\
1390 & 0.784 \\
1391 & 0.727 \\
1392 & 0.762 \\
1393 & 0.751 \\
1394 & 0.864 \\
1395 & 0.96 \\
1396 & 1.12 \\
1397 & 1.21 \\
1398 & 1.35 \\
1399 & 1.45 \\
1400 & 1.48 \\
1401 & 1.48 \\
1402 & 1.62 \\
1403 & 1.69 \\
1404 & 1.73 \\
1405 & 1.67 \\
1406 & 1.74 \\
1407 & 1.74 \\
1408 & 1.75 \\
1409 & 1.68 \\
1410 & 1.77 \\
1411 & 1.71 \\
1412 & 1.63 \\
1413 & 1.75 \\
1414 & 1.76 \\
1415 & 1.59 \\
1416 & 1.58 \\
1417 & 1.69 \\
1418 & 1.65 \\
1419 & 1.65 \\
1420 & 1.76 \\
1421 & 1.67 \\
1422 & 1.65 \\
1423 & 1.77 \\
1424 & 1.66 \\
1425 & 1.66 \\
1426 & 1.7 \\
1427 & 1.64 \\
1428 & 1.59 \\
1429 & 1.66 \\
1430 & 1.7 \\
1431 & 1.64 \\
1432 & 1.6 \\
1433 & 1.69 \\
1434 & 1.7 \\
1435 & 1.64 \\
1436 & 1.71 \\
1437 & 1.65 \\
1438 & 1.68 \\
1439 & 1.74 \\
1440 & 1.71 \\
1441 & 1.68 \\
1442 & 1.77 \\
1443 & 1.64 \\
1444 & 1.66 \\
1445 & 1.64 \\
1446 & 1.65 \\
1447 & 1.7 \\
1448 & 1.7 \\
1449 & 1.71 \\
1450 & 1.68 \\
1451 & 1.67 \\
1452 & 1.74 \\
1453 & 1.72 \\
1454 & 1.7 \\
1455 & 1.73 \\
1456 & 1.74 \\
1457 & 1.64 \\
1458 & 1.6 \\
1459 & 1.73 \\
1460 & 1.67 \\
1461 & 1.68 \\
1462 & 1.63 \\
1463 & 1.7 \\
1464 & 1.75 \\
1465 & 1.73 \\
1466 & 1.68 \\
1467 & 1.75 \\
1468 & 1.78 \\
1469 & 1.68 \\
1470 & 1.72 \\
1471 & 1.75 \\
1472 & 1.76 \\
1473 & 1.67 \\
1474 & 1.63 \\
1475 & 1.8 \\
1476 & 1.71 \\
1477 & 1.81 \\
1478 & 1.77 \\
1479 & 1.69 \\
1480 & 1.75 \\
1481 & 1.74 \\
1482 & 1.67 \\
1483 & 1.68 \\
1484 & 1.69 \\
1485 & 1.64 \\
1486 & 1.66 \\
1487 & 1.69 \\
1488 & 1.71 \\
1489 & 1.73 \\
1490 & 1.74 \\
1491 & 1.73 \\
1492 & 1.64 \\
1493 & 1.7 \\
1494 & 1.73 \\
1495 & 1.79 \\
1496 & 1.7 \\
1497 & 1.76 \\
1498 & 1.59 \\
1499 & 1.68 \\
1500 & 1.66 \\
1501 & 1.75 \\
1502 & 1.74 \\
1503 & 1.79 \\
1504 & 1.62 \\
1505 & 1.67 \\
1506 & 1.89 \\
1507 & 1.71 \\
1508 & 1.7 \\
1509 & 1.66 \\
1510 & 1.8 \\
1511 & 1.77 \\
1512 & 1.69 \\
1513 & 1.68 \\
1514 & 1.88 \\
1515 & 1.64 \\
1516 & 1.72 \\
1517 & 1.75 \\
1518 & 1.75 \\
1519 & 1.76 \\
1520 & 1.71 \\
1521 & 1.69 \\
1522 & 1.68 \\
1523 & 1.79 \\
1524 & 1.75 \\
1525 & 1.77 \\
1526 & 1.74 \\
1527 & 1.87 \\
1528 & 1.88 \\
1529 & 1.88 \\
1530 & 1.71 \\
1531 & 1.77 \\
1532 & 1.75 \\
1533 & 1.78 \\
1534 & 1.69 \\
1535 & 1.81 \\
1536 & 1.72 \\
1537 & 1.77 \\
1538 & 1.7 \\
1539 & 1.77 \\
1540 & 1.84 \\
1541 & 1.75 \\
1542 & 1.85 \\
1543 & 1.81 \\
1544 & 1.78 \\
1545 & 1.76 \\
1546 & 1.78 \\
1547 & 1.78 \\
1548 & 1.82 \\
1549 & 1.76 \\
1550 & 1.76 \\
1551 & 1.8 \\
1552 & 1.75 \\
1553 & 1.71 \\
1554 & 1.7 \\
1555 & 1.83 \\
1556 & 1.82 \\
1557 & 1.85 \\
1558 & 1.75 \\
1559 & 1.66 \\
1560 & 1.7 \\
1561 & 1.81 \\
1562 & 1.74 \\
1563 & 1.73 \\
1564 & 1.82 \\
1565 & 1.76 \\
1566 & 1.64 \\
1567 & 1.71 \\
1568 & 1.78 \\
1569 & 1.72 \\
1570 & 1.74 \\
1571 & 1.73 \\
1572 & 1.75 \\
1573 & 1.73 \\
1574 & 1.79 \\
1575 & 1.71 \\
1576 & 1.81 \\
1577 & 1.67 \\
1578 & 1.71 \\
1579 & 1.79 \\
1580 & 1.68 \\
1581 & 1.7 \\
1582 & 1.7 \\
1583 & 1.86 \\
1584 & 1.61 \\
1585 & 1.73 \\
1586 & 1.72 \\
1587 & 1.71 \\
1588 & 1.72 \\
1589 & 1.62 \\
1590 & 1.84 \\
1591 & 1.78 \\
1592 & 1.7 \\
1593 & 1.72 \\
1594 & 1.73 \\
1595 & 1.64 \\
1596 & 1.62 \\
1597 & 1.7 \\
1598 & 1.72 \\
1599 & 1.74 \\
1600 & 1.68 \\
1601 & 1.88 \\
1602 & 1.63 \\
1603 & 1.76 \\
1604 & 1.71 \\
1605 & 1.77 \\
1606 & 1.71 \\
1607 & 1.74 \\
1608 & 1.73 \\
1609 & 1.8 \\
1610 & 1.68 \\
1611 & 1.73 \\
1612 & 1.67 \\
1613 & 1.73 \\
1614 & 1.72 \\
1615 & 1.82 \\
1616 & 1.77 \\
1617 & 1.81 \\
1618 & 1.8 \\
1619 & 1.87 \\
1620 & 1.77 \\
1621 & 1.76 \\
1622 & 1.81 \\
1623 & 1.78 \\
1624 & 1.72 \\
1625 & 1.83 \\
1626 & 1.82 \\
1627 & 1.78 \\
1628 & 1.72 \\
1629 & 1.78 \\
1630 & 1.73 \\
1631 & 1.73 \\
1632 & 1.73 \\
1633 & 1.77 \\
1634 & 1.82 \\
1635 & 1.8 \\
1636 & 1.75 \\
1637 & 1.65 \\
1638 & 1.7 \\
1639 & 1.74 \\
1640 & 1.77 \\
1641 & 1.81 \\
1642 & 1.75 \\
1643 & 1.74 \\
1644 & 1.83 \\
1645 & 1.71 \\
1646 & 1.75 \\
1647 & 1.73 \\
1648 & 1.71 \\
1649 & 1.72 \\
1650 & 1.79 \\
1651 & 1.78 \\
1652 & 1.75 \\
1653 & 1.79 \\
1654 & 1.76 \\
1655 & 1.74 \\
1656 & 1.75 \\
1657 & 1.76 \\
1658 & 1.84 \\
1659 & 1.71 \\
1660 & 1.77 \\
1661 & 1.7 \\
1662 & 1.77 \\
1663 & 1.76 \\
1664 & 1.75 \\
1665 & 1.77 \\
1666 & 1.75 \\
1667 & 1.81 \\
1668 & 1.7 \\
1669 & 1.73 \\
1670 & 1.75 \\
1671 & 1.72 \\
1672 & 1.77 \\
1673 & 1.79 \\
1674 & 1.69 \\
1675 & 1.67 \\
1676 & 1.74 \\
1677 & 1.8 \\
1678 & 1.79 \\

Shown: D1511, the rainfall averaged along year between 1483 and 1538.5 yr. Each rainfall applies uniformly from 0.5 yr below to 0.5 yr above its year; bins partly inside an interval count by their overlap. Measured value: 1.73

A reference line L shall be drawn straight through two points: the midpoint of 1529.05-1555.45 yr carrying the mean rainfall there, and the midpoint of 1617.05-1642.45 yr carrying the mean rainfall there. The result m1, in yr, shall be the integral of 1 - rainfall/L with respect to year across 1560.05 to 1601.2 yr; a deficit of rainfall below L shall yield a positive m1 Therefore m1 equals 0.9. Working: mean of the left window 1.77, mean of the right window 1.77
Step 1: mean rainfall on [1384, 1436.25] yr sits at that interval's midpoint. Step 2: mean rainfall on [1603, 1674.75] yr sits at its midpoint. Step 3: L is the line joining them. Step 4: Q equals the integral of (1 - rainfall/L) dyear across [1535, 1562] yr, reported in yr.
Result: -2.0 yr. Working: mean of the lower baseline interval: 1.48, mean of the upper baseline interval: 1.76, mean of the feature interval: 1.77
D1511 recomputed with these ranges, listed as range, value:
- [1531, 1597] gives 1.75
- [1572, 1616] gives 1.73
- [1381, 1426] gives 1.44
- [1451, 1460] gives 1.7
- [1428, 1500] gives 1.7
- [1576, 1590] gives 1.72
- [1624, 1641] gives 1.76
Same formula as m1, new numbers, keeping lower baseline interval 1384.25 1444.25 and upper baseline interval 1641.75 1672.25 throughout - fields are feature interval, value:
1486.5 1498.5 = -0.9 yr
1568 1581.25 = -0.5 yr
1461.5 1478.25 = -1.7 yr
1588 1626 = -0.9 yr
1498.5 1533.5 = -2.9 yr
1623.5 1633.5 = -0.2 yr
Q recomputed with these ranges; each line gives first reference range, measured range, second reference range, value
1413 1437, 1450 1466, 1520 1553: 0.0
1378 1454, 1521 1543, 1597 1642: -1.5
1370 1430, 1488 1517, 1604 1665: -2.0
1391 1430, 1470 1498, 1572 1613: -1.8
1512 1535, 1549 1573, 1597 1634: 0.1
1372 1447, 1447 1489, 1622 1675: -3.1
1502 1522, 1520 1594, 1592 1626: -0.7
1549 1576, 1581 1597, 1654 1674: 0.4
